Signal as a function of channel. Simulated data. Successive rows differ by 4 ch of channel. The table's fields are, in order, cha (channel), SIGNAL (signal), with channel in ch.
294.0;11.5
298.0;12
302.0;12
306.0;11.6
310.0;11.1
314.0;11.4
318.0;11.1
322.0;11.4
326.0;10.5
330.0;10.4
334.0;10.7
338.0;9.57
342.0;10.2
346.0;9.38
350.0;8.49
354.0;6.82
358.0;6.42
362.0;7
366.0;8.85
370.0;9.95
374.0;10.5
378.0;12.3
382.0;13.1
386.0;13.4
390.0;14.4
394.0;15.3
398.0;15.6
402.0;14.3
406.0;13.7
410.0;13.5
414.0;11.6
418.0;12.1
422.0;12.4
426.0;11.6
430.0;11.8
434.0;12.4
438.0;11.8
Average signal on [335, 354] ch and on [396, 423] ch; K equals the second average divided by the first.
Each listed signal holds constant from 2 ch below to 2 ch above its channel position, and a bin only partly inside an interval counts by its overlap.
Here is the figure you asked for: 1.45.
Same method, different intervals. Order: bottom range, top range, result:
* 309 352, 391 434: 1.27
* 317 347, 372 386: 1.17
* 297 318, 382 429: 1.16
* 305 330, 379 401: 1.28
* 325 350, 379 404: 1.43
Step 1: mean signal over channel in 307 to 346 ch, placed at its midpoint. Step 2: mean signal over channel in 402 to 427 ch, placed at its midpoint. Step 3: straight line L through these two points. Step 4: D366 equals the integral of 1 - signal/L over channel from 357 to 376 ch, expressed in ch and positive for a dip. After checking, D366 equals 4.81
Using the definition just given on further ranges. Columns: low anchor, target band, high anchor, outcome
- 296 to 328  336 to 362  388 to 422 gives 8.3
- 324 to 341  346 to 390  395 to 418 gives 7.8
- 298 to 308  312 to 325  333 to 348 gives -0.2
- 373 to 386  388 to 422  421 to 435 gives -4.4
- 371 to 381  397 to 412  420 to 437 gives -3.1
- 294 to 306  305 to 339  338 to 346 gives -0.3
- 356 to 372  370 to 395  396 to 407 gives -3.4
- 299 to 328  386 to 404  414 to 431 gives -4.5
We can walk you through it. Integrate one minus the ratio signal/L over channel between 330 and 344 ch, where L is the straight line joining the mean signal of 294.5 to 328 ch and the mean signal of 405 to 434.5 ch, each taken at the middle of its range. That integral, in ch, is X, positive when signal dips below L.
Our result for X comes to 1.7 ch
